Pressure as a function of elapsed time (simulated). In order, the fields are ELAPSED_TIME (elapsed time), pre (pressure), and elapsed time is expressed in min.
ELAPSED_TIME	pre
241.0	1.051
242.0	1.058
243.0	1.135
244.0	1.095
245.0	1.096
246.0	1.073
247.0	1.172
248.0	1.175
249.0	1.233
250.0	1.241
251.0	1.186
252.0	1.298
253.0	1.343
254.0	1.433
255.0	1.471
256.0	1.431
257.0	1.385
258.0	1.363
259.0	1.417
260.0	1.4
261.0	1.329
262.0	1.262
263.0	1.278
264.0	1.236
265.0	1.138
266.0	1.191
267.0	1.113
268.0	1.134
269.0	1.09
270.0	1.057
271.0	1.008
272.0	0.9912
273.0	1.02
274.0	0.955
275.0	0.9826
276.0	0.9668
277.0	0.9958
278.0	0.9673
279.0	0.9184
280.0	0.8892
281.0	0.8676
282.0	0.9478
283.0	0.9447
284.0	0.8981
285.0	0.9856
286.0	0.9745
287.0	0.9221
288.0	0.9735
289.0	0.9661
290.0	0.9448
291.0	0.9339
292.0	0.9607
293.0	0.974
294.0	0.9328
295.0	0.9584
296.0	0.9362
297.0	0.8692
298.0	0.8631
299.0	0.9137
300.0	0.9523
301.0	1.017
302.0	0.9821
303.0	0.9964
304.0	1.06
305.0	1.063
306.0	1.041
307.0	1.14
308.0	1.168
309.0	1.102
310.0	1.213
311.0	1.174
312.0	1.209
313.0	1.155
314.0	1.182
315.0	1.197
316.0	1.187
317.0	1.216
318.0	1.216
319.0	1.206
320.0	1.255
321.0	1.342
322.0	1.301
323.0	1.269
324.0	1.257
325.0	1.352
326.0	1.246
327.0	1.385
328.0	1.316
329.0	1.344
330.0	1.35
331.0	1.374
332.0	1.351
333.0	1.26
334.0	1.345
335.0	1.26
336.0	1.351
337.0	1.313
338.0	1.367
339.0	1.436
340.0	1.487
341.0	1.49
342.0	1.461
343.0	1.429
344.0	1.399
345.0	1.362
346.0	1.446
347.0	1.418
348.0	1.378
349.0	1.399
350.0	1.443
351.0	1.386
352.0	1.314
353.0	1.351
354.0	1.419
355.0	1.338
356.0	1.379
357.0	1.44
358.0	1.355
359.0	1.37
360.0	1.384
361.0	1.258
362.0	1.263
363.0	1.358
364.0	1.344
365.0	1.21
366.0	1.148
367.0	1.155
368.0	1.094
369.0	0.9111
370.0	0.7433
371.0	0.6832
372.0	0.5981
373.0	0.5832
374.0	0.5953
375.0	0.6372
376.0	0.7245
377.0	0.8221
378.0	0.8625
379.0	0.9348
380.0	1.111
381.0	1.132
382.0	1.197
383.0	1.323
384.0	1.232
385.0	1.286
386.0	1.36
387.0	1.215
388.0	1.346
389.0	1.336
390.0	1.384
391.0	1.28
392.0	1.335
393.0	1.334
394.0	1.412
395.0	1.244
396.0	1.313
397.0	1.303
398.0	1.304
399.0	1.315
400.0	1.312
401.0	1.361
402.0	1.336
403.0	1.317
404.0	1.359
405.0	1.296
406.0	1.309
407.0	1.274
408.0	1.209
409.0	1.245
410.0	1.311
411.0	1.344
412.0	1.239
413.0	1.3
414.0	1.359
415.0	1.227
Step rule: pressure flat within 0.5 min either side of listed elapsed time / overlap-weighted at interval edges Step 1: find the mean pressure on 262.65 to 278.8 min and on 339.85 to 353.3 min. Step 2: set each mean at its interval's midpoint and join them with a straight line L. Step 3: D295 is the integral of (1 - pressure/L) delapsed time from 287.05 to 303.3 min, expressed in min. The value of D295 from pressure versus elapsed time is 3.2 min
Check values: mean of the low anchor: 1.07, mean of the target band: 0.947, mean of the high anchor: 1.41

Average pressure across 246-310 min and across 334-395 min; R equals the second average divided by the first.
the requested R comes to 1.13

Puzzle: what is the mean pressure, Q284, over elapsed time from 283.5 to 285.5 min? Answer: 0.942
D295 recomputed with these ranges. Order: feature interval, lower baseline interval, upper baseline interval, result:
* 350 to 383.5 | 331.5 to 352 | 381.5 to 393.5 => 5.9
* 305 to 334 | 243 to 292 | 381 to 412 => -1.2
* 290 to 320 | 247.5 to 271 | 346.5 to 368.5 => 5.3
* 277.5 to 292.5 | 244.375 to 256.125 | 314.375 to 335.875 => 3.9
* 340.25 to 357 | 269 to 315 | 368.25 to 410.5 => -4.9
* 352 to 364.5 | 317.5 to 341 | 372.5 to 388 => -2.2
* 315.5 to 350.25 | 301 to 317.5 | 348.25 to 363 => -2.6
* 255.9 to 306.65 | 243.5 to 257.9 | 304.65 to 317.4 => 7.0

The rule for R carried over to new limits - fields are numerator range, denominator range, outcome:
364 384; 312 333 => 0.74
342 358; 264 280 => 1.34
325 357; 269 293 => 1.43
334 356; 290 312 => 1.37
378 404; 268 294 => 1.32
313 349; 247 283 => 1.14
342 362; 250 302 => 1.28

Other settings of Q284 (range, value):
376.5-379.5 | 0.873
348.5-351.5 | 1.41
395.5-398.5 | 1.31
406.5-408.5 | 1.24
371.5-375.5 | 0.603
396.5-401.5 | 1.32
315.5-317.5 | 1.2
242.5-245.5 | 1.11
